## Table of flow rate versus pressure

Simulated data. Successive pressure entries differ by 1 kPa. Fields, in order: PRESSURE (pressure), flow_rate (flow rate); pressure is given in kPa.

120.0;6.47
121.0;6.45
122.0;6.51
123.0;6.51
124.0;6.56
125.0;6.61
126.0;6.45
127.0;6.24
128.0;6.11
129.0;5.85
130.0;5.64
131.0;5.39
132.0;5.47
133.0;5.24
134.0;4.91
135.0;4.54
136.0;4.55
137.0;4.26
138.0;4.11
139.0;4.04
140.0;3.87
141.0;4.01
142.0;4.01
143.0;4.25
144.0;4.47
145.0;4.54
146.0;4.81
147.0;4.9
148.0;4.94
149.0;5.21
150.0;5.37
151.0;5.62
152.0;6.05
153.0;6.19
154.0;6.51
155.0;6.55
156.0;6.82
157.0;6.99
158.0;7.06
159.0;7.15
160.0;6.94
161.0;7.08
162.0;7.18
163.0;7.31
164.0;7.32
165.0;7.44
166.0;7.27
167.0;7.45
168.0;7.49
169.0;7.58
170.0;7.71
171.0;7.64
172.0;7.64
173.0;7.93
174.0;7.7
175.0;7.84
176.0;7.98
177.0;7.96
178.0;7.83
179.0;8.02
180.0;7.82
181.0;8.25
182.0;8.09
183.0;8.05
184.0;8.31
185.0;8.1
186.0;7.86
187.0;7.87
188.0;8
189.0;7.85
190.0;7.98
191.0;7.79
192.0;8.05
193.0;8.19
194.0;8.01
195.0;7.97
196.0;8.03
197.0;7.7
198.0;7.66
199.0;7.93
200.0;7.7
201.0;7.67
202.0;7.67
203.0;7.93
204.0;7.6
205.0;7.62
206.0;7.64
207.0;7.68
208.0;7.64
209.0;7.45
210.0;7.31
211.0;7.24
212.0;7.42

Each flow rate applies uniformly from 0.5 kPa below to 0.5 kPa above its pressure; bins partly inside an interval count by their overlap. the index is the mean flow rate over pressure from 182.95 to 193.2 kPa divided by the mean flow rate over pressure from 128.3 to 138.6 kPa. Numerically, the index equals 1.60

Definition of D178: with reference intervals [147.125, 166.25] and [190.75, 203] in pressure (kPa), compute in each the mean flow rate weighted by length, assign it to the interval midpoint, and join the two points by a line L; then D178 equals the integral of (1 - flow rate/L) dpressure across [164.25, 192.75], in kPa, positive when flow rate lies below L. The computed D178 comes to -2.3 kPa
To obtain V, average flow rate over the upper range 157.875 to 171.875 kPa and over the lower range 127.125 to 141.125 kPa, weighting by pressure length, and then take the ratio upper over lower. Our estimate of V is 1.5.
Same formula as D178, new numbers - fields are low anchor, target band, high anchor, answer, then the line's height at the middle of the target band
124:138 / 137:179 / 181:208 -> 1.34 kPa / 6.5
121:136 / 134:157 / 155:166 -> 5.34 kPa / 6.51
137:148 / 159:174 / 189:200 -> -3.63 kPa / 5.98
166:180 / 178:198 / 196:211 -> -0.75 kPa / 7.7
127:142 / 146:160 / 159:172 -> 0.66 kPa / 6.36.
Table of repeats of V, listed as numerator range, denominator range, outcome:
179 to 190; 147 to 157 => 1.35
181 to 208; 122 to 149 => 1.54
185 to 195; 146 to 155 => 1.42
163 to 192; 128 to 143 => 1.65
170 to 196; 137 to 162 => 1.45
